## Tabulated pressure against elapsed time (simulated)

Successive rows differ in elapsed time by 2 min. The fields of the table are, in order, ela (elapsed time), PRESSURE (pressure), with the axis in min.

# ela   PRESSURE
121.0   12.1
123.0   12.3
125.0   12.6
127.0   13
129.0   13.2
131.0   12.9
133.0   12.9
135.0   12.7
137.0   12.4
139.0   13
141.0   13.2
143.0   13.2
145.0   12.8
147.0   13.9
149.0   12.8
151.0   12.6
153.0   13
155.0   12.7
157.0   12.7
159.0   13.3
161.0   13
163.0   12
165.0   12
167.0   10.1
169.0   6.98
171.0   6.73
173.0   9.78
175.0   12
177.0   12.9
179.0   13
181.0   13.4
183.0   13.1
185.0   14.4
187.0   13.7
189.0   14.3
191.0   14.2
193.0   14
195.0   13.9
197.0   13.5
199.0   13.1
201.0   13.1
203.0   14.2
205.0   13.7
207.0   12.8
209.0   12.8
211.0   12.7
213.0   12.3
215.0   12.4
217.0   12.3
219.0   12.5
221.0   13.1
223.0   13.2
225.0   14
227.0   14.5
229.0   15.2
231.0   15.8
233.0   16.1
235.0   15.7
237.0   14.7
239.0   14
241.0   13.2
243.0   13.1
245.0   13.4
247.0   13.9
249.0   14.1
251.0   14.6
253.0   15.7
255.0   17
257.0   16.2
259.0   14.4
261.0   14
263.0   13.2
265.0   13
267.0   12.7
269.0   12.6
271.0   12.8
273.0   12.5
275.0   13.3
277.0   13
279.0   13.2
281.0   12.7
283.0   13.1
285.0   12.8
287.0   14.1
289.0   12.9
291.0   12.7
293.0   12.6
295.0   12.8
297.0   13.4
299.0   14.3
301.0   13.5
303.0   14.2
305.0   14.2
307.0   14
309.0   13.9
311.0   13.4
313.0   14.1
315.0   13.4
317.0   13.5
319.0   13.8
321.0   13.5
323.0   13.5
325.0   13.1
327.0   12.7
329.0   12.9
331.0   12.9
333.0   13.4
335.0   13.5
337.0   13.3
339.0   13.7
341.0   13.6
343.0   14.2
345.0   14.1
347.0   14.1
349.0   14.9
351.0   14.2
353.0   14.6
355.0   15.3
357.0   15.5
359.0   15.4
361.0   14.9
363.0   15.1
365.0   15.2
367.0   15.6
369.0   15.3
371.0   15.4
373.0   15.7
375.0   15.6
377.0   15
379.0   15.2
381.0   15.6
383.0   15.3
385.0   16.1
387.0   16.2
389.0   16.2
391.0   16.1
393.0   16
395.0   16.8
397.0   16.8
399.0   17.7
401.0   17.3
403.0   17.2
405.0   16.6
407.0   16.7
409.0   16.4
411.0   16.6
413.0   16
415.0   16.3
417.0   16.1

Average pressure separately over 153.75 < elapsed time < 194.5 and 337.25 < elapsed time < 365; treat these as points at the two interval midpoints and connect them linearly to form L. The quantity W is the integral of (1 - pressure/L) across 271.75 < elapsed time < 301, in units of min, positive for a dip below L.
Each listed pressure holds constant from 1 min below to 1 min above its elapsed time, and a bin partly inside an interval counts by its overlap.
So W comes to 1.30 min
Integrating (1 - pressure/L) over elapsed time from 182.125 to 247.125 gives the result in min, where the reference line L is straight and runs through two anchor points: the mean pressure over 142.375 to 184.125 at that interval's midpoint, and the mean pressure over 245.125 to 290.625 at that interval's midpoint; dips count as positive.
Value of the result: -4.5 min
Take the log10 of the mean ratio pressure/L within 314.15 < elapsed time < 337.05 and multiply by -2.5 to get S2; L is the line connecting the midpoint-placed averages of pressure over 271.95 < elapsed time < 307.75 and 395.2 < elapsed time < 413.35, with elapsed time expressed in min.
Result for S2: 0.087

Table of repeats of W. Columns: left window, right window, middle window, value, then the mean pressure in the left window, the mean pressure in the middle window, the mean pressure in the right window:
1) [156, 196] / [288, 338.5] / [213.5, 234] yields -1.93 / 12.3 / 13.9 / 13.4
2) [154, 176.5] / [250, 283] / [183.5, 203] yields -3.28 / 11.1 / 13.8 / 13.8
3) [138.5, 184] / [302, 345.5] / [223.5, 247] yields -3.13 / 12.1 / 14.5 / 13.6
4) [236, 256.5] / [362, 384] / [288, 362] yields 6.04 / 14.4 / 13.8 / 15.4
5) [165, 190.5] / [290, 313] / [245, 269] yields -2.61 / 11.8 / 14.3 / 13.6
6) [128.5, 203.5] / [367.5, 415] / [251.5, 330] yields 5.44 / 12.6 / 13.6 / 16.2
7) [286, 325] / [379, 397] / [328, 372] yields 1.45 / 13.6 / 14.4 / 16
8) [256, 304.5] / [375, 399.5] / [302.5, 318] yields 0.29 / 13.3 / 13.8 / 16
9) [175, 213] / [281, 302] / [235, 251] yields -0.77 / 13.4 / 13.9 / 13.2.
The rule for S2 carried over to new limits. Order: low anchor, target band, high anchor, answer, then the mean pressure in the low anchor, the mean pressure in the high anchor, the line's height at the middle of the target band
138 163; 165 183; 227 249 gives 0.23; 13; 14.5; 13.4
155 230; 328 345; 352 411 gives 0.13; 12.7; 15.9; 15.1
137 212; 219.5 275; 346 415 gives -0.03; 12.7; 15.8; 13.8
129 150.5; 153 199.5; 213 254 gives 0.09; 13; 14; 13.4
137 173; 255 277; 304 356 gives -0.04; 12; 13.8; 13.1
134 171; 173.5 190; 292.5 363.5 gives -0.06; 12.2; 13.9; 12.5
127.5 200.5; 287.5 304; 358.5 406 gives 0.10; 12.6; 15.9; 14.6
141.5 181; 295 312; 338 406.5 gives 0.04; 11.9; 15.5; 14.3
